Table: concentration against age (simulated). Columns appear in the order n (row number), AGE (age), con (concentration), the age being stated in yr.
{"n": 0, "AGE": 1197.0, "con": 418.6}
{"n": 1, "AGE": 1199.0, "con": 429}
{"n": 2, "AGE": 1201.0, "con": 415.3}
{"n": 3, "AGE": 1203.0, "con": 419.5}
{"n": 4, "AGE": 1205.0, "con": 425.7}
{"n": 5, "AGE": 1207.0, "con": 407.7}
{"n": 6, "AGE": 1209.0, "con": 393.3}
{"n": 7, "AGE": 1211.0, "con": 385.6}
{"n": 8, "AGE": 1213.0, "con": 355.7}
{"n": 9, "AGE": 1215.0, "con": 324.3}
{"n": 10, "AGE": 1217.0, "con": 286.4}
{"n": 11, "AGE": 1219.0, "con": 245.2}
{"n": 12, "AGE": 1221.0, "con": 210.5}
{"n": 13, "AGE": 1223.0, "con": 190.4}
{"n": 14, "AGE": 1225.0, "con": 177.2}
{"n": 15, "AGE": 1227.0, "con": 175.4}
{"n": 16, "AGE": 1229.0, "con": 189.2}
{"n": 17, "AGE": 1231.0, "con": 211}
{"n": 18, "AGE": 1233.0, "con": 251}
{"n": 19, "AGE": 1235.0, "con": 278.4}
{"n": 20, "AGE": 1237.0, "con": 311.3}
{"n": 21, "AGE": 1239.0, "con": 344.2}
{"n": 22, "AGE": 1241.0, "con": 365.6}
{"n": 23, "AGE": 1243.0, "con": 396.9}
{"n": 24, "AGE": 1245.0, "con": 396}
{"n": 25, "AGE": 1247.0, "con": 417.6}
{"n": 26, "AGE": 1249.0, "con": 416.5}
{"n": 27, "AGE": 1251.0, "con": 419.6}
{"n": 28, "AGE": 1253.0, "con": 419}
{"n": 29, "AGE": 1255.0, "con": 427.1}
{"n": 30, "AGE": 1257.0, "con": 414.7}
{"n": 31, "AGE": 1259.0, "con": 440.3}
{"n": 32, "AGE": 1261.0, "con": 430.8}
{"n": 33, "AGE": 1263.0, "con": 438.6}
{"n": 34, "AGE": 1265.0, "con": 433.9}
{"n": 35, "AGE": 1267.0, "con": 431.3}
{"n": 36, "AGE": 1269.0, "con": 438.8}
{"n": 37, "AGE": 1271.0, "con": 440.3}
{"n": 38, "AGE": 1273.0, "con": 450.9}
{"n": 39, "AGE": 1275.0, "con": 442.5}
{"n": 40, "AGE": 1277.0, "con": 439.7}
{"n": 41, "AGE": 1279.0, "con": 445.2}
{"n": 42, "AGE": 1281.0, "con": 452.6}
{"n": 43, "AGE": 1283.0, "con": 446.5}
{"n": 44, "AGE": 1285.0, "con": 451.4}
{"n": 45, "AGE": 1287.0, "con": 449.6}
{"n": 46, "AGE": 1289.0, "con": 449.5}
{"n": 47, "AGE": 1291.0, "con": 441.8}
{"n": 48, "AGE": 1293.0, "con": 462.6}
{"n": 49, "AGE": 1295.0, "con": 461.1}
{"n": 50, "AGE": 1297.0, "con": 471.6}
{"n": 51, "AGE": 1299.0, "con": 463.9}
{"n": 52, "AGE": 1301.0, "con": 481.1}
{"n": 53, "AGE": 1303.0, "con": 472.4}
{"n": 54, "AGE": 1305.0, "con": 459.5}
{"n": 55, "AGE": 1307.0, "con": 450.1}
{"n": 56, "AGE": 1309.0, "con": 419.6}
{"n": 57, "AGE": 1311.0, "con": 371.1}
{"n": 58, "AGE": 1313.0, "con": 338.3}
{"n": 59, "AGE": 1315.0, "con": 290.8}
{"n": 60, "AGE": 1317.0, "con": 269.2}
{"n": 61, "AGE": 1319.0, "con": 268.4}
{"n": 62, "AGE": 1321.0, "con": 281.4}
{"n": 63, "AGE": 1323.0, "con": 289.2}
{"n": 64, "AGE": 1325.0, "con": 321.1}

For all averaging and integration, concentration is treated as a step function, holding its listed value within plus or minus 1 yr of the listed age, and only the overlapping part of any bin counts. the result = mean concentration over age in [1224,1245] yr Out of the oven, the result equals 276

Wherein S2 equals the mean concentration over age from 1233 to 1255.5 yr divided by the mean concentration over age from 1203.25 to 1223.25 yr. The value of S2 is 1.1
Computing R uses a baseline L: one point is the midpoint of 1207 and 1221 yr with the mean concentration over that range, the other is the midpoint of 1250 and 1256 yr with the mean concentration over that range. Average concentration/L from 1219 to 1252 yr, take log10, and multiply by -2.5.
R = 0.29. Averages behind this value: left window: 329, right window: 422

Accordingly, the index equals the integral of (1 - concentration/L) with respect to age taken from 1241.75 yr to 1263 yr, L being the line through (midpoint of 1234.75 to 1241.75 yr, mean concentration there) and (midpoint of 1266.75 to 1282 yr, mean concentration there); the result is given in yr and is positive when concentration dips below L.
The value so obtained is -2.6 yr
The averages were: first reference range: 328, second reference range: 443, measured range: 418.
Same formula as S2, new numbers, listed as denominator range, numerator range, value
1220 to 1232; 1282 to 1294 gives 2.34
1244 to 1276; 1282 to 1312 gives 1.05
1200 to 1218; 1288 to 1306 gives 1.22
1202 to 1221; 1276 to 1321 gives 1.18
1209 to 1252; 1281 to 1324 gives 1.33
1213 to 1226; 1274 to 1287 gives 1.80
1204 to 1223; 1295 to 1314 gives 1.33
